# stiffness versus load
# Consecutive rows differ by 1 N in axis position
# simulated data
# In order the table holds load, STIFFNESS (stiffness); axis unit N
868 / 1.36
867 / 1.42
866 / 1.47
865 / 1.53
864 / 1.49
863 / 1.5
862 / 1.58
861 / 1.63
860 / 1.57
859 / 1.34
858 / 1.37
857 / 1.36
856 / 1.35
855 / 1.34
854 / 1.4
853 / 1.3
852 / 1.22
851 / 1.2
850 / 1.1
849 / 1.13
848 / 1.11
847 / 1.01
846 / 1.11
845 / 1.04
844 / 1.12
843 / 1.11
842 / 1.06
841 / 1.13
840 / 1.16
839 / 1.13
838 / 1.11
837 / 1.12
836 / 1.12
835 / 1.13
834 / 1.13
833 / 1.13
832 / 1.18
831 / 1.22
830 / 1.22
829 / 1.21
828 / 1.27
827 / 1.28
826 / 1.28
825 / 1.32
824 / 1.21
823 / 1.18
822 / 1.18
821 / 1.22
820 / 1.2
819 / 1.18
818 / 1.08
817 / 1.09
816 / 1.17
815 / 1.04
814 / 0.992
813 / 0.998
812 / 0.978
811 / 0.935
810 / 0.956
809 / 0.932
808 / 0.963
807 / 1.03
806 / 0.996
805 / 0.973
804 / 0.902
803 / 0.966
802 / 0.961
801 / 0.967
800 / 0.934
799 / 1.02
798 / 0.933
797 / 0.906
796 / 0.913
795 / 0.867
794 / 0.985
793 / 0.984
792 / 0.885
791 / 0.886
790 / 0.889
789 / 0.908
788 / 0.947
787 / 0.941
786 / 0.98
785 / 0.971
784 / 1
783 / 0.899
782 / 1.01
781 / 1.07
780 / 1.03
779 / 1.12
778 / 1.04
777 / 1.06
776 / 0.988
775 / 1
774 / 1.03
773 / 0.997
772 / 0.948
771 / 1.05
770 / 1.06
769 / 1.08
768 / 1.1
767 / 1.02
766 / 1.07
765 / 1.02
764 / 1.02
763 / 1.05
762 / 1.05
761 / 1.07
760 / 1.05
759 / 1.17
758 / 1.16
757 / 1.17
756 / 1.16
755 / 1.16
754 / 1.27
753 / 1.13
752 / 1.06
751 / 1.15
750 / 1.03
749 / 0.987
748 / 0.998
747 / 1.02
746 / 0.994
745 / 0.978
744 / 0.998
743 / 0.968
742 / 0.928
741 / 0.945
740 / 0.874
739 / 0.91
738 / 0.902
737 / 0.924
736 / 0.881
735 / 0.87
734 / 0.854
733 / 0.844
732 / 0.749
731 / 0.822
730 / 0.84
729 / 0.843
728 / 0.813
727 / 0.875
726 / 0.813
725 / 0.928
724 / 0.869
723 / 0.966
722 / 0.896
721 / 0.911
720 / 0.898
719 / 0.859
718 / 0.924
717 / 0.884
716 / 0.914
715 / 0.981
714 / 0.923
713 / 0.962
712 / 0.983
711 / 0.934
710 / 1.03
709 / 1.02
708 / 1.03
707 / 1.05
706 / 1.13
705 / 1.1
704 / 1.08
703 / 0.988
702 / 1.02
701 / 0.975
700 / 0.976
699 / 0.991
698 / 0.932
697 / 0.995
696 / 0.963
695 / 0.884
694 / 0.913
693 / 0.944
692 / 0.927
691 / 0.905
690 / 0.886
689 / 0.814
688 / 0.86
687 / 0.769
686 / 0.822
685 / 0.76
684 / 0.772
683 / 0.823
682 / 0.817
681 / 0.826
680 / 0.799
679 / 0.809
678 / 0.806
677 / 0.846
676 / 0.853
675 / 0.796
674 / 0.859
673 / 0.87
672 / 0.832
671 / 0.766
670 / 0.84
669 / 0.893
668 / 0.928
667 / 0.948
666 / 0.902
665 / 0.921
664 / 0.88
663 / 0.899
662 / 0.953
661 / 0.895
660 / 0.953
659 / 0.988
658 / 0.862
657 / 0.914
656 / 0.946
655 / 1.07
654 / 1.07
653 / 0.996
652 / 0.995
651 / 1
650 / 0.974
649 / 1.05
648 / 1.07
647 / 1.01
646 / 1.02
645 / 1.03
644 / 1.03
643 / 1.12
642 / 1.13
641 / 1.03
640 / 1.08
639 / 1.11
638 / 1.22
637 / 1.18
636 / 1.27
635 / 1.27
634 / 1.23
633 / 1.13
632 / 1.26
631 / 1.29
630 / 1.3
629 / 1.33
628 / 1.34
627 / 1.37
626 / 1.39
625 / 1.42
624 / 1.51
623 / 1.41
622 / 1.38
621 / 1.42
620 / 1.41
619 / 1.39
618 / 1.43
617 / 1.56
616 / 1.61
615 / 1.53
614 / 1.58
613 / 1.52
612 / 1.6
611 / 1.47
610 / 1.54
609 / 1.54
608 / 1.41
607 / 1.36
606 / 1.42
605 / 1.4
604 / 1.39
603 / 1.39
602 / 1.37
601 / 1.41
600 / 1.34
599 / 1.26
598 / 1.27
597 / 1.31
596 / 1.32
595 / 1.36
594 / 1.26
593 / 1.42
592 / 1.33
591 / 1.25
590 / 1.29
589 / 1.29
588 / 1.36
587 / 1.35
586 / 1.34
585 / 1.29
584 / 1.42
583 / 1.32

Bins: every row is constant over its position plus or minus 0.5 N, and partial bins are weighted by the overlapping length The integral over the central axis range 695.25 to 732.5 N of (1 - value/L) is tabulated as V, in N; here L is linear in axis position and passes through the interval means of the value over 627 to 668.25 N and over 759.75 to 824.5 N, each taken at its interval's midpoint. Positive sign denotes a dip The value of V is 3.6 N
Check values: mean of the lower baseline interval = 1.07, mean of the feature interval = 0.942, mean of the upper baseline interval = 1.01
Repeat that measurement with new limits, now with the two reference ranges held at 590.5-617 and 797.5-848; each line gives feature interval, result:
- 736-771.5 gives 4.49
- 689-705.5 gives 4.04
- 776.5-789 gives 1.62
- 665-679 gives 4.86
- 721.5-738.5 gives 5.04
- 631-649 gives 3.03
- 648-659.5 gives 2.99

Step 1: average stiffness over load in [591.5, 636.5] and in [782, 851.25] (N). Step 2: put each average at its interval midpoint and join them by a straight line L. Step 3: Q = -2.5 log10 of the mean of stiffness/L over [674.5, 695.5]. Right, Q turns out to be 0.45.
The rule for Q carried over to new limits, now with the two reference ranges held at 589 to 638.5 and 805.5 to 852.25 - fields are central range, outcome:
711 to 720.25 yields 0.329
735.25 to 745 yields 0.303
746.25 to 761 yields 0.098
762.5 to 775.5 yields 0.154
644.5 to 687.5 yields 0.408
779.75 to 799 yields 0.226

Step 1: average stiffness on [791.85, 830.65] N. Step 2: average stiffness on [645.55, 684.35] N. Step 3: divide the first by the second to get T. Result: 1.2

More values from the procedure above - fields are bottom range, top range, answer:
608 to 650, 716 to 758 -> 0.73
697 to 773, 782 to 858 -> 1.10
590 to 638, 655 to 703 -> 0.64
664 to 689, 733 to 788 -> 1.22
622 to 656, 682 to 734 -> 0.78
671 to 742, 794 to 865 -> 1.28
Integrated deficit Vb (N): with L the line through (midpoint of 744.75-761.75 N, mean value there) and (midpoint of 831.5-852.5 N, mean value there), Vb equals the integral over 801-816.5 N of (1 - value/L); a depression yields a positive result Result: 1.7 N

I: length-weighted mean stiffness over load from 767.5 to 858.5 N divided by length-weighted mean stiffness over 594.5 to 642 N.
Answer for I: 0.79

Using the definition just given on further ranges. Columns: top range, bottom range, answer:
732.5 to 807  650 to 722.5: 1.09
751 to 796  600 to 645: 0.76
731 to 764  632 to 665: 0.96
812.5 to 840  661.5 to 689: 1.37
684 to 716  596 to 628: 0.66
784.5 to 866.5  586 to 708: 1.00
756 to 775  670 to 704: 1.21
